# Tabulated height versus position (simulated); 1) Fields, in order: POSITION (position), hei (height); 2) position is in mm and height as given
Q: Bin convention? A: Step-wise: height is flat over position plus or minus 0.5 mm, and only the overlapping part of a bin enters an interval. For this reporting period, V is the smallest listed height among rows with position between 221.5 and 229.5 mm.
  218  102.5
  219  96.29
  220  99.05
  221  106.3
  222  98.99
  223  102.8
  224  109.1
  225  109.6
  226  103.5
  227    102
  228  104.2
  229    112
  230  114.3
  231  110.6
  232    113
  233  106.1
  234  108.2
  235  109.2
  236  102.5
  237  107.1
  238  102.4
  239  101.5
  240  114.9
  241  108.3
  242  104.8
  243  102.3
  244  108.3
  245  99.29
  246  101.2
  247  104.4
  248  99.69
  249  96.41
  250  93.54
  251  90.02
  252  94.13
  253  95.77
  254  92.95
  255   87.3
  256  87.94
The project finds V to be 98.99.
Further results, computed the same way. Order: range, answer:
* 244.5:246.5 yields 99.29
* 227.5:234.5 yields 104.2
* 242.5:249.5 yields 96.41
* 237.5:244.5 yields 101.5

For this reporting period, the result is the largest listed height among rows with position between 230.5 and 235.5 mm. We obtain 113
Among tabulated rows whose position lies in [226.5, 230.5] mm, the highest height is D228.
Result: 114.3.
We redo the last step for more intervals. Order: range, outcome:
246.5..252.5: 104.4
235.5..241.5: 114.9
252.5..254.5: 95.77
